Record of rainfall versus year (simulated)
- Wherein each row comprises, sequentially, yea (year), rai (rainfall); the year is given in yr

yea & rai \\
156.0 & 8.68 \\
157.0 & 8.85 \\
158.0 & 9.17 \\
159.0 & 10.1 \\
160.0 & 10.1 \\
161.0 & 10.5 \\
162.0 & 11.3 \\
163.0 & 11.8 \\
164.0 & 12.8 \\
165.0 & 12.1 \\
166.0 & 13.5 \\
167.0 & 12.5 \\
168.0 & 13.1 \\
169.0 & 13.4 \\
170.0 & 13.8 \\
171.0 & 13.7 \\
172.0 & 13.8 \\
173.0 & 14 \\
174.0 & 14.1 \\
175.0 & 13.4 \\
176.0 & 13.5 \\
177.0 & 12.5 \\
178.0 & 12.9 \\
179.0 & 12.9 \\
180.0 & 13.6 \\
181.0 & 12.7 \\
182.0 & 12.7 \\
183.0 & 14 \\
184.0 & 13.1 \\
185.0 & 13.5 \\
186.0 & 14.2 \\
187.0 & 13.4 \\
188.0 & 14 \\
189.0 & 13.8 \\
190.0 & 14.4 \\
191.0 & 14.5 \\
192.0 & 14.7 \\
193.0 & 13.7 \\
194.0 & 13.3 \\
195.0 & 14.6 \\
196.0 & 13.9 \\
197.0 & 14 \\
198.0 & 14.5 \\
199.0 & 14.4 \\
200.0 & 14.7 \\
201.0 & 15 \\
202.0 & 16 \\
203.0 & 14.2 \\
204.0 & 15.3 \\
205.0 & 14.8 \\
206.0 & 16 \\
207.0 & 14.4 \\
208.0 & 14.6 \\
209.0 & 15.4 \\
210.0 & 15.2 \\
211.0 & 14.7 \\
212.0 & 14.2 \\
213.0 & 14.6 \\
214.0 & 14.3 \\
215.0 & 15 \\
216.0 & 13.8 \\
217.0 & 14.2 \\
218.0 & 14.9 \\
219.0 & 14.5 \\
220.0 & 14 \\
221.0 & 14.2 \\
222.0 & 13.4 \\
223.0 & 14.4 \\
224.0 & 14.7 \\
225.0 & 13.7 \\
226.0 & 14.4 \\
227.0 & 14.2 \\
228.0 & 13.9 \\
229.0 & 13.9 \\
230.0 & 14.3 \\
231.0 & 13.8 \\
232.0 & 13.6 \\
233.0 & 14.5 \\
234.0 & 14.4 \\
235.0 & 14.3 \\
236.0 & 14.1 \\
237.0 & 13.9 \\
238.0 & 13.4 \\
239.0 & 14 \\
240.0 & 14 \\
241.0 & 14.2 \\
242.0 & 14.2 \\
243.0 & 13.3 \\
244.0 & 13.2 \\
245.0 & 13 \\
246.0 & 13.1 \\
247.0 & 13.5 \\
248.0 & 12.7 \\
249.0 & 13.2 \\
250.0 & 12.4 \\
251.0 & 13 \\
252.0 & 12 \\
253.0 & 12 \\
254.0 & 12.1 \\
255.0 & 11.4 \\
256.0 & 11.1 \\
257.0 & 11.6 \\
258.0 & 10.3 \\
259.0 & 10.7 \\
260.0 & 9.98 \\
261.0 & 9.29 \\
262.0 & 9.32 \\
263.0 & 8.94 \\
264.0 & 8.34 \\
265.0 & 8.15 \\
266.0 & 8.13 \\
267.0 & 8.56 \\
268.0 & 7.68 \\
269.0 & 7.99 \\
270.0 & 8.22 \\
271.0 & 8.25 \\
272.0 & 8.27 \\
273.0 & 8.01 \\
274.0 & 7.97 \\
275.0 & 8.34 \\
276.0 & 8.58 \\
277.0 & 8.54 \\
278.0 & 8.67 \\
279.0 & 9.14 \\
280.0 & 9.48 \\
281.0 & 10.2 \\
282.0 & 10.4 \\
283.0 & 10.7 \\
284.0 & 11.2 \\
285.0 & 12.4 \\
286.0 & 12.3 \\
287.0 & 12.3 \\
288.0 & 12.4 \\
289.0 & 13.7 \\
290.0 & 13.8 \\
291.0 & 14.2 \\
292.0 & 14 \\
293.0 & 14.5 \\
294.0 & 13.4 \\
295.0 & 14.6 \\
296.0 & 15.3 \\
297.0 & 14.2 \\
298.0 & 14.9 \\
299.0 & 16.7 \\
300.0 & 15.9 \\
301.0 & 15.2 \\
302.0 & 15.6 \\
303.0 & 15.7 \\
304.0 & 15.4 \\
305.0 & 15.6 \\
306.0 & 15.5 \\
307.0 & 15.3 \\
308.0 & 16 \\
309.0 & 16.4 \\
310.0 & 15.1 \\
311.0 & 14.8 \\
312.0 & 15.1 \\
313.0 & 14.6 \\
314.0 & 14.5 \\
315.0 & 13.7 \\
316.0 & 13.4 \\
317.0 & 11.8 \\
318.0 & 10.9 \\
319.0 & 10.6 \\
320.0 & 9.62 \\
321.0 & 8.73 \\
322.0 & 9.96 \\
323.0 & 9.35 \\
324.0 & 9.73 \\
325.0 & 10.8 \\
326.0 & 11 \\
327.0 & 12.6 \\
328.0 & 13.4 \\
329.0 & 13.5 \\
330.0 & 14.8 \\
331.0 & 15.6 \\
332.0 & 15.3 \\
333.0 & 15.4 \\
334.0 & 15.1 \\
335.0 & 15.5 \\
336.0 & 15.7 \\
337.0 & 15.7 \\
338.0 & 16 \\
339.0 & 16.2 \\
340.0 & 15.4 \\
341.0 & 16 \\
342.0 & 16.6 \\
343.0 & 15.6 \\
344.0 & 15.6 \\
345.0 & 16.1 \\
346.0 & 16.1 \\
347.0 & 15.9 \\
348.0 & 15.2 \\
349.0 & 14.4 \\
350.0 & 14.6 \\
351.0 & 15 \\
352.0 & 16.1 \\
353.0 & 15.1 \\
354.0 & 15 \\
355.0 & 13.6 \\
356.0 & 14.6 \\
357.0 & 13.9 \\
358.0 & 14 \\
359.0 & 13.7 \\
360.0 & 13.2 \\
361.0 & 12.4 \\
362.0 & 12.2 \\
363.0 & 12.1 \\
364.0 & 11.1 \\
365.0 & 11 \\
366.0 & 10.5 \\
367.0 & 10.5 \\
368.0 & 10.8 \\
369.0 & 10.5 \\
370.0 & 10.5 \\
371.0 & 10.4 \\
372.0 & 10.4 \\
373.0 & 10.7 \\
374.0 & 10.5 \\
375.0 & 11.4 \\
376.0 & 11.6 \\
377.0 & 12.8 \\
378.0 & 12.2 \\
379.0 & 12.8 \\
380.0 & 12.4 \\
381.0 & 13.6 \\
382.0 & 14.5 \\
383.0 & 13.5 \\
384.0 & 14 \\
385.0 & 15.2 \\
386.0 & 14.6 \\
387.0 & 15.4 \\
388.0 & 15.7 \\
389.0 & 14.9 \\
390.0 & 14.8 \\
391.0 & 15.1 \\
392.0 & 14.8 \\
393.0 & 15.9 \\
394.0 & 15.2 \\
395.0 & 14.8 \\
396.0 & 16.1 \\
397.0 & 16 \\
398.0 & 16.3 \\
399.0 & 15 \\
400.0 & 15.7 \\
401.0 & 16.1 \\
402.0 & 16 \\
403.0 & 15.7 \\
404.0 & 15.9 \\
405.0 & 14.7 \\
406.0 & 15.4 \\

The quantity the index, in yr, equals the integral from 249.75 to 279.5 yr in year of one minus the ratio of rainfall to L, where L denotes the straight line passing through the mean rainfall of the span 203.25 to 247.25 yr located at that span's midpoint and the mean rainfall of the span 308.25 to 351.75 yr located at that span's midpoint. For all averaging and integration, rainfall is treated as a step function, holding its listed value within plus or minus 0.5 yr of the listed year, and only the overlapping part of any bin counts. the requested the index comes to 9.7 yr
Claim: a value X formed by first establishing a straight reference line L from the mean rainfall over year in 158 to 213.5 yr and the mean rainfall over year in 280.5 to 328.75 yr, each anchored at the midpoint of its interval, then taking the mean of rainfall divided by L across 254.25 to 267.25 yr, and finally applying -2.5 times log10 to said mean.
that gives 0.35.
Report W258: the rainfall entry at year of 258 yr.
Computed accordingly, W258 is 10.3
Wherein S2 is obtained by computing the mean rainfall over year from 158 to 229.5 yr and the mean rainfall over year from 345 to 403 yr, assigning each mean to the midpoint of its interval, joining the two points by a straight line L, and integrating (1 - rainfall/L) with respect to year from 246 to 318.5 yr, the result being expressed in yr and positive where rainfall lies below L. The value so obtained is 8.91 yr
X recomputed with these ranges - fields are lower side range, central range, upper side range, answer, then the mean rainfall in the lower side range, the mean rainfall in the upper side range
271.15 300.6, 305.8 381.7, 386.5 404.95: 0.02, 11.8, 15.5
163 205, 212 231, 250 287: -0.18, 13.8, 9.83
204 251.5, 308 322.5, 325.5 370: 0.10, 14.1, 14.1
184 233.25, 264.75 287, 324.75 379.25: 0.45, 14.3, 13.6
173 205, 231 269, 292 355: 0.19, 13.9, 14.4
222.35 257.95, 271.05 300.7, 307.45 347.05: 0.16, 13.4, 13.9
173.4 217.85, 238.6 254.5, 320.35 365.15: 0.08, 14.2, 14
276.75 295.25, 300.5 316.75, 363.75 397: -0.23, 11.9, 13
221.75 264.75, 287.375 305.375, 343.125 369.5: -0.12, 12.8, 13.6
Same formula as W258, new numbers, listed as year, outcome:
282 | 10.4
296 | 15.3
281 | 10.2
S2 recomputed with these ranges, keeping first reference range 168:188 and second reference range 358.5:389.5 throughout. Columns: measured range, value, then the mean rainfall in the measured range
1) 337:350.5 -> -3.32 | 15.7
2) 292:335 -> -3.65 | 13.8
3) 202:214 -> -1.44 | 14.9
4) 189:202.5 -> -1.08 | 14.4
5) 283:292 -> 0.09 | 12.7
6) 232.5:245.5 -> -0.76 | 13.9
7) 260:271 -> 3.78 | 8.52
